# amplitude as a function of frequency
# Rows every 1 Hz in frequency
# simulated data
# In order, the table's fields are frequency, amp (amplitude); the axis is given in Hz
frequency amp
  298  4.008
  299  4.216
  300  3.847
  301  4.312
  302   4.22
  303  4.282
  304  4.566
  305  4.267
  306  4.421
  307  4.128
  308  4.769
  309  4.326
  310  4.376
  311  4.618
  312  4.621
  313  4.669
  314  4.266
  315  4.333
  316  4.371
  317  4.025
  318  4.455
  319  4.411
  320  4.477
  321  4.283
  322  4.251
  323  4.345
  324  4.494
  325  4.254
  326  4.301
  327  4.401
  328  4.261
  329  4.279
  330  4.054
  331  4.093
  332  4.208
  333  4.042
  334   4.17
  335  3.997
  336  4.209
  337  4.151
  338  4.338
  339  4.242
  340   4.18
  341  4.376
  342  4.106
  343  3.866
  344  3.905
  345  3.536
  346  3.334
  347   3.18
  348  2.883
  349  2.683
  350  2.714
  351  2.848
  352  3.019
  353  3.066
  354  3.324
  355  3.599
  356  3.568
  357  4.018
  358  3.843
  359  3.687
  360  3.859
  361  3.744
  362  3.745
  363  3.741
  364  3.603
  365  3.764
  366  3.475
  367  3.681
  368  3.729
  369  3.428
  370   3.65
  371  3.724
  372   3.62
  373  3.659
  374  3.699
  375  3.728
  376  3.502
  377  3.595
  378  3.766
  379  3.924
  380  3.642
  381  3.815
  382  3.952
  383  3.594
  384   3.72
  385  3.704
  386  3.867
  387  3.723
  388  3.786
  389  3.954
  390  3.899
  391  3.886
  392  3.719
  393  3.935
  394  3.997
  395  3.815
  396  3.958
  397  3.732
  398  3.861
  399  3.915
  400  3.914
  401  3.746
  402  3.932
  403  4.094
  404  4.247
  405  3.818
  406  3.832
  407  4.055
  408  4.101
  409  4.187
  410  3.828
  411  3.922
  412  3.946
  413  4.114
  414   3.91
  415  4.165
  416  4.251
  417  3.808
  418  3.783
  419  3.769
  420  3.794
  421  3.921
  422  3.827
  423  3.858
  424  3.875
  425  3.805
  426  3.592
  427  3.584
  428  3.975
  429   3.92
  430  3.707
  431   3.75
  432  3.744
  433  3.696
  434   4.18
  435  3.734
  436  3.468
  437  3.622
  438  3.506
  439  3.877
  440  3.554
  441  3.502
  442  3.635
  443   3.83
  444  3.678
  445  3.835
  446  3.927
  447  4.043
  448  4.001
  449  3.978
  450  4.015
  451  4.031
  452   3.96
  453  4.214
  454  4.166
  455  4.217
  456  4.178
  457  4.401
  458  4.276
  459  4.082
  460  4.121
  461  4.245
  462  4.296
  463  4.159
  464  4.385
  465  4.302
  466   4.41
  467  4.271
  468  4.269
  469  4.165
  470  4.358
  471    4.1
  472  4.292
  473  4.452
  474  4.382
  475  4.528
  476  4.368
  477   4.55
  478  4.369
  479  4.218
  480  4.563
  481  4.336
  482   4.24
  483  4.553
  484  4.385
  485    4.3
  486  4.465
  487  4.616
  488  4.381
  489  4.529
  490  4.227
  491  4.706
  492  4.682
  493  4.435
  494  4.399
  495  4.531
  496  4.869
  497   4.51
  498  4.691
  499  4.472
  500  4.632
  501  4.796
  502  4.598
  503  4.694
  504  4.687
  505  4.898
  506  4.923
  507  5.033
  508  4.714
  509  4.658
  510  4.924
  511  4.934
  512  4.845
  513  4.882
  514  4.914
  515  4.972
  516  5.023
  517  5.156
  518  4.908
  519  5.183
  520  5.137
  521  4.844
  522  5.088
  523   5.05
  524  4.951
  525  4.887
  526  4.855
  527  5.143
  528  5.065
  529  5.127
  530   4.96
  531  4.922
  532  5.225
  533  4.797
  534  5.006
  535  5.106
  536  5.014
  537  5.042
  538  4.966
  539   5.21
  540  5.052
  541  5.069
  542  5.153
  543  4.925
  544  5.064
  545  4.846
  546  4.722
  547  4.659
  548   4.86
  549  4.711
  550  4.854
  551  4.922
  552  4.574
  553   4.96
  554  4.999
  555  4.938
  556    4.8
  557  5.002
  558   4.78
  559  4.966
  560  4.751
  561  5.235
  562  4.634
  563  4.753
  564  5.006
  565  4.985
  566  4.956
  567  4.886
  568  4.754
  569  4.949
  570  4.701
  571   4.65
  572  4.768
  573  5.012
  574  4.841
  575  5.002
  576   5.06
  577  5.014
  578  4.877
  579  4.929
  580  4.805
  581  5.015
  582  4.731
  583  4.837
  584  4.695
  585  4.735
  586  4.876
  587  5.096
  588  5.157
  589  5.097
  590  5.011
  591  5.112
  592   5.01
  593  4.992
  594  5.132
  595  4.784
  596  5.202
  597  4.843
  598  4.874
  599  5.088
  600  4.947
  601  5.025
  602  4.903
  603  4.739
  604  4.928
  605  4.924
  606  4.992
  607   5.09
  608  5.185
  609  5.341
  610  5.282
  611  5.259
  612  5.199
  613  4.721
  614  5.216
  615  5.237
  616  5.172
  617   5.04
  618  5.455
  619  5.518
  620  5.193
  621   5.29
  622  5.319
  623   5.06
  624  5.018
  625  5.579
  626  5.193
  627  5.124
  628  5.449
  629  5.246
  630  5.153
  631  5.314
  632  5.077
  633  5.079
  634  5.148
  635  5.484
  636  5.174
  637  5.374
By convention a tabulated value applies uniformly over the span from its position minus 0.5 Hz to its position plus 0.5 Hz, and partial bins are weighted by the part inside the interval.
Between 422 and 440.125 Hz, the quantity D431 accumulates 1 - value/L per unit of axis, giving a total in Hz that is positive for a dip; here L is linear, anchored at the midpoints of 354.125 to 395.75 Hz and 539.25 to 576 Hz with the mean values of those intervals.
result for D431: 1.5 Hz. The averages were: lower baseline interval 3.74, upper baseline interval 4.89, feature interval 3.75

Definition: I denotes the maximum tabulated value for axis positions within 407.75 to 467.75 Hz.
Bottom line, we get 4.41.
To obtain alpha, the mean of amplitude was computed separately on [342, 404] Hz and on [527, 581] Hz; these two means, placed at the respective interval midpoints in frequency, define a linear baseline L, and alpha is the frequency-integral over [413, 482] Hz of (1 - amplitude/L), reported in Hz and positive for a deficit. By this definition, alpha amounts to 2.6 Hz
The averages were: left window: 3.66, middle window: 4.03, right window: 4.92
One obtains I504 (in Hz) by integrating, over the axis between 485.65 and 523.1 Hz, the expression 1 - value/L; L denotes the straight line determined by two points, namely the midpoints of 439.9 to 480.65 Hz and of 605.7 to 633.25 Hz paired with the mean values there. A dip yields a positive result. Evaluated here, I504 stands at -2.6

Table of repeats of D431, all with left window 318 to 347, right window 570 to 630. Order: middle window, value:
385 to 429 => 5.02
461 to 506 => 1.92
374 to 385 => 1.50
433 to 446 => 2.30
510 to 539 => -1.26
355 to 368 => 1.61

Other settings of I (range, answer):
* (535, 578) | 5.235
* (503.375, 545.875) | 5.225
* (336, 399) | 4.376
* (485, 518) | 5.156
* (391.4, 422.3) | 4.251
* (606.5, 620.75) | 5.518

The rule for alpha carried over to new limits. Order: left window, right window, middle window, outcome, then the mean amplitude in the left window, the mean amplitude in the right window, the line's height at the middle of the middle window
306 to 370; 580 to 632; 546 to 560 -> 0.1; 3.95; 5.08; 4.86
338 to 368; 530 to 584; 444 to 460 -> 0.6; 3.59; 4.91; 4.23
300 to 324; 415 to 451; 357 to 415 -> 3.0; 4.37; 3.81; 4.03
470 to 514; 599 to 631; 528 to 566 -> -0.8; 4.57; 5.16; 4.83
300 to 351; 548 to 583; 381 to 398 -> 2.0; 4.13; 4.88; 4.33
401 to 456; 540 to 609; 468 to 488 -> -0.7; 3.89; 4.92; 4.24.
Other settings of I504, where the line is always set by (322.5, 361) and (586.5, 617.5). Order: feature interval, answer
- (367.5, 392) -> 1.7 Hz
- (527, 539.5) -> -0.8 Hz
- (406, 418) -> 0.4 Hz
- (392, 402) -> 0.5 Hz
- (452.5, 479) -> 0.7 Hz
